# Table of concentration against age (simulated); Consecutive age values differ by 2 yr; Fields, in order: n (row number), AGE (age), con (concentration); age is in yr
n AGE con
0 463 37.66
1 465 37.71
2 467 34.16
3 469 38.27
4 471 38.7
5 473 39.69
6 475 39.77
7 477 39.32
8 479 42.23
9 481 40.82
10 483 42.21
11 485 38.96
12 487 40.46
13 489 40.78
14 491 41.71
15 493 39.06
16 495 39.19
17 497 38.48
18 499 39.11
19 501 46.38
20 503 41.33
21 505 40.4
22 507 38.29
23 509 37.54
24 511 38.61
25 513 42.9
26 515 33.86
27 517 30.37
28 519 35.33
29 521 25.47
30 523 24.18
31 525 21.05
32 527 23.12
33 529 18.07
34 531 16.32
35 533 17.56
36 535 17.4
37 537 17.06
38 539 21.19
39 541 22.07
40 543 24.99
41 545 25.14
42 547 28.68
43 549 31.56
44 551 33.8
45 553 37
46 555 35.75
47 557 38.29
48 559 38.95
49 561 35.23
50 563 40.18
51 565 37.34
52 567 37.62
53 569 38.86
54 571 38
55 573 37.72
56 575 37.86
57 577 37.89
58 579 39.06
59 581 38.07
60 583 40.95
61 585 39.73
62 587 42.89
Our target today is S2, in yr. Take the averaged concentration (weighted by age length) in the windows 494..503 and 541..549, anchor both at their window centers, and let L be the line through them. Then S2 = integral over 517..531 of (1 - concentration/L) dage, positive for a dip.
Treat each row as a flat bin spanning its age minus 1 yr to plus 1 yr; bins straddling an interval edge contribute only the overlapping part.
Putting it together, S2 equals 3.71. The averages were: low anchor 40.8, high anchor 26.4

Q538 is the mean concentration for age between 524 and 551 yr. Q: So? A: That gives 22.3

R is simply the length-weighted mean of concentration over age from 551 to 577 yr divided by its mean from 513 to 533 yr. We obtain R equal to 1.46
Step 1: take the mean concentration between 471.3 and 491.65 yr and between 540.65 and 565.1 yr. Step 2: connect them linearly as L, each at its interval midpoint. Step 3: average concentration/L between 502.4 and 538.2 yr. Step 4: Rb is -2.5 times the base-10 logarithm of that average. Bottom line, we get 0.27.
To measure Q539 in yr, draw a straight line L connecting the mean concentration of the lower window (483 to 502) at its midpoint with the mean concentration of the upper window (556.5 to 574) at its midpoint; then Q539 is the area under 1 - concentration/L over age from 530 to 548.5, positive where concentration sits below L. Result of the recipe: 8.3 yr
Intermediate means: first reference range 40.6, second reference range 38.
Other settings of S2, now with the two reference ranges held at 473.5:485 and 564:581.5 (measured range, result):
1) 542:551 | 2.4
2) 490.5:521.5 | 1.4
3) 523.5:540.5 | 8.7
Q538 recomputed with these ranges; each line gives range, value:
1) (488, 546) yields 30.9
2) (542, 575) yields 35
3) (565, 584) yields 38.4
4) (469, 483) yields 40.1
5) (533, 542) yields 19.2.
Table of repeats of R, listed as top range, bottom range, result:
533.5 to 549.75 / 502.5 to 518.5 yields 0.62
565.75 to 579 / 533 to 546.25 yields 1.80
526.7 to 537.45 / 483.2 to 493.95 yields 0.45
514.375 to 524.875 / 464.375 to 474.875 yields 0.76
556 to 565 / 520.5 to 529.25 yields 1.69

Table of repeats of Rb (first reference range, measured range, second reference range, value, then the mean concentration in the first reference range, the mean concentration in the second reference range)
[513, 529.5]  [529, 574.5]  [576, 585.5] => 0.13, 27.7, 39.1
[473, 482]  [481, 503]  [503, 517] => -0.03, 40.4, 38.2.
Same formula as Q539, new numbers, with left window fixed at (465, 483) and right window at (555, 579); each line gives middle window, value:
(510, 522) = 1.3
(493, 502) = -0.4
